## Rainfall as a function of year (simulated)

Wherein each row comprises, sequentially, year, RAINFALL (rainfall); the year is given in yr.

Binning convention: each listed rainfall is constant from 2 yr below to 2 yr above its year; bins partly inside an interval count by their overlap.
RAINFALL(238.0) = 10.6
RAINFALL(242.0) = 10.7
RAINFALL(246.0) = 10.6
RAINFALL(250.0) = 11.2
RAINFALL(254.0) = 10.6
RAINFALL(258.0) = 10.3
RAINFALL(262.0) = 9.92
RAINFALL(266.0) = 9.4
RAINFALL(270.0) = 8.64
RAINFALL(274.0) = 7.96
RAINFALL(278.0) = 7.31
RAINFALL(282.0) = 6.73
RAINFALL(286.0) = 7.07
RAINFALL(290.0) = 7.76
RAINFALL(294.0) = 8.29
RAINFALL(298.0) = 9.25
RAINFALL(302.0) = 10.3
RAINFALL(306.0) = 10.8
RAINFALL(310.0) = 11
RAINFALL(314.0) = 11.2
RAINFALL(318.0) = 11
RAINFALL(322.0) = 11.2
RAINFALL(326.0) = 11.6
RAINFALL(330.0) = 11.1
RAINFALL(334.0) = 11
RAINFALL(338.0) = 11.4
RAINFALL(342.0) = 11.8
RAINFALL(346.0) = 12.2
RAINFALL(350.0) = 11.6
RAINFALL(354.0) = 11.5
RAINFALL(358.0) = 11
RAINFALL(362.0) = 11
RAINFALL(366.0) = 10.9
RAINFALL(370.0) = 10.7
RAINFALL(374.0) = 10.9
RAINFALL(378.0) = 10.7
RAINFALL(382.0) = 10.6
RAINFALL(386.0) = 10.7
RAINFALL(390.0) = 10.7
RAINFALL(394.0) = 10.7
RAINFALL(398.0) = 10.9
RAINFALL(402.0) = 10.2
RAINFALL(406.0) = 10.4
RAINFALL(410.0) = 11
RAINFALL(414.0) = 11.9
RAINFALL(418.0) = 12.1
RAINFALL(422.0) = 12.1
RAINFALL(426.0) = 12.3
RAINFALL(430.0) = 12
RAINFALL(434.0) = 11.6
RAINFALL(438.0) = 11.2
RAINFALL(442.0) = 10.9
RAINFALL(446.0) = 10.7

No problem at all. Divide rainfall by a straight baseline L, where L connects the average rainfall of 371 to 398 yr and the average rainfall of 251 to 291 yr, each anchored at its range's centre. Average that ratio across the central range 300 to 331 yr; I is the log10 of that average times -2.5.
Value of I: -0.16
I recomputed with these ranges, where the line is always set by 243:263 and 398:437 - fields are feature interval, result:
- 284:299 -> 0.32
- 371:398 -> 0.06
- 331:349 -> -0.05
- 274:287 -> 0.44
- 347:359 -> -0.03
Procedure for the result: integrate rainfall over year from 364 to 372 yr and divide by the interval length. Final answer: 10.8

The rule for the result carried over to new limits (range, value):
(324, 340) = 11.3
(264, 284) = 8.01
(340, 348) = 12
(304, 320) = 11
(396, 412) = 10.6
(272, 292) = 7.37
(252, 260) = 10.4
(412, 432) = 12.1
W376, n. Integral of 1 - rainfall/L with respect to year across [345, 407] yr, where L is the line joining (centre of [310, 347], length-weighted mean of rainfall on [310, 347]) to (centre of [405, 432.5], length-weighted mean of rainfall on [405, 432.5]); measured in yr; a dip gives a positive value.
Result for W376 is 3.4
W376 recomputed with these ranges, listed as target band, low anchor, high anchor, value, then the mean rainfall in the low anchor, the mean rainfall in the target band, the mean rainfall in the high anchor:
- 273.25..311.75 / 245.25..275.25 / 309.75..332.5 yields 7.0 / 9.84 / 8.65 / 11.2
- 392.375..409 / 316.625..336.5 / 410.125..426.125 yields 1.7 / 11.2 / 10.6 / 11.9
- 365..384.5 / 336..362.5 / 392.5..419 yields 0.9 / 11.5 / 10.8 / 11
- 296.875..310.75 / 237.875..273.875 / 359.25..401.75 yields 0.0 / 10.1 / 10.3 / 10.8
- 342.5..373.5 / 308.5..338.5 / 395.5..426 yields -0.2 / 11.2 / 11.3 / 11.3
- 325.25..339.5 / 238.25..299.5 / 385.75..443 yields -1.7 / 9.09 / 11.2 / 11.3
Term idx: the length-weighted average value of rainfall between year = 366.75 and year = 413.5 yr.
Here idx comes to 10.7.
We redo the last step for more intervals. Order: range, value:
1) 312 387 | 11.2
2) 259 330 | 9.44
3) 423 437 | 11.9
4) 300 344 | 11.1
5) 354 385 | 10.9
